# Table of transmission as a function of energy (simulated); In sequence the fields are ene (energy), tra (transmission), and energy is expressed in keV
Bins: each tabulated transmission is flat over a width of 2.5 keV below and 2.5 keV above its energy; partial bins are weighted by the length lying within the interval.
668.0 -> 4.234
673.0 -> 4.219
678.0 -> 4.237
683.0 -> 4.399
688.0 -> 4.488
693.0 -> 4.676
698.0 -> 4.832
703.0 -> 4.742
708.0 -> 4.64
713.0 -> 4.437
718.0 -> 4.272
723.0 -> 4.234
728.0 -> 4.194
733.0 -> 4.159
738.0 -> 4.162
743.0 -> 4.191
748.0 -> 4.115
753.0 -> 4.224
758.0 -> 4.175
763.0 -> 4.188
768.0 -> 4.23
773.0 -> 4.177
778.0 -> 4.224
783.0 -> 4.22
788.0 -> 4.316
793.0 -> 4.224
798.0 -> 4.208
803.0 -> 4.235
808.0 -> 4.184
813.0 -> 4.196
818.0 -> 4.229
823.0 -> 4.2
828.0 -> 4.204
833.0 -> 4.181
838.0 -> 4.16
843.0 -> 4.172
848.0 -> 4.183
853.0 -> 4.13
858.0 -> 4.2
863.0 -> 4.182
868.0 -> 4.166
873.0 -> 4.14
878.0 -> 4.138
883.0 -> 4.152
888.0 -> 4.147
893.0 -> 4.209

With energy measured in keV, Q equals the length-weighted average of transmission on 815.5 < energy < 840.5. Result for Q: 4.19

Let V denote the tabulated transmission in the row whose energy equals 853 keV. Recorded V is 4.13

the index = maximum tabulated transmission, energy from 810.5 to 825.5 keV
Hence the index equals 4.229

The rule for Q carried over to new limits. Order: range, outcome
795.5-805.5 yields 4.22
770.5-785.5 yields 4.21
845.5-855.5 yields 4.16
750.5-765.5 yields 4.2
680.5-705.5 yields 4.63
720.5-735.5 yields 4.2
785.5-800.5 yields 4.25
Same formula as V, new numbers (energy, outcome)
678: 4.237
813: 4.196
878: 4.138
